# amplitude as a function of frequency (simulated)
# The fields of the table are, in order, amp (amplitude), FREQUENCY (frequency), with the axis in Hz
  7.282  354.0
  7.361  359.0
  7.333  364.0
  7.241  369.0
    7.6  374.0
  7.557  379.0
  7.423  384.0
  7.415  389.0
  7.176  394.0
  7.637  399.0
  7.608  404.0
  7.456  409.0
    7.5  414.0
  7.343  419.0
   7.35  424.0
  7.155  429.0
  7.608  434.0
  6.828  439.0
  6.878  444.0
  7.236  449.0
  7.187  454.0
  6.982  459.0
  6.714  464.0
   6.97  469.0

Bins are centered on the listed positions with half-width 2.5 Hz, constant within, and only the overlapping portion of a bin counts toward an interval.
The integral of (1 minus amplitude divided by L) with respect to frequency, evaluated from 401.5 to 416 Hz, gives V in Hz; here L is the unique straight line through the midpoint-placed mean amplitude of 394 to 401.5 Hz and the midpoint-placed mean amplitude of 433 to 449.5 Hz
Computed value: -0.28 Hz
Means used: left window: 7.48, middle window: 7.52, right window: 7.08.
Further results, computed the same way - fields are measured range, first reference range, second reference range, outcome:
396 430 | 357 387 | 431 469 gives -1.0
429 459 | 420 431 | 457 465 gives -0.3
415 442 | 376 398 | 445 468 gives -0.3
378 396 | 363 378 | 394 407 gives 0.2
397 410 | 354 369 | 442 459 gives -0.7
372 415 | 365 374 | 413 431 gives -0.8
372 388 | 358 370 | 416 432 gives -0.4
